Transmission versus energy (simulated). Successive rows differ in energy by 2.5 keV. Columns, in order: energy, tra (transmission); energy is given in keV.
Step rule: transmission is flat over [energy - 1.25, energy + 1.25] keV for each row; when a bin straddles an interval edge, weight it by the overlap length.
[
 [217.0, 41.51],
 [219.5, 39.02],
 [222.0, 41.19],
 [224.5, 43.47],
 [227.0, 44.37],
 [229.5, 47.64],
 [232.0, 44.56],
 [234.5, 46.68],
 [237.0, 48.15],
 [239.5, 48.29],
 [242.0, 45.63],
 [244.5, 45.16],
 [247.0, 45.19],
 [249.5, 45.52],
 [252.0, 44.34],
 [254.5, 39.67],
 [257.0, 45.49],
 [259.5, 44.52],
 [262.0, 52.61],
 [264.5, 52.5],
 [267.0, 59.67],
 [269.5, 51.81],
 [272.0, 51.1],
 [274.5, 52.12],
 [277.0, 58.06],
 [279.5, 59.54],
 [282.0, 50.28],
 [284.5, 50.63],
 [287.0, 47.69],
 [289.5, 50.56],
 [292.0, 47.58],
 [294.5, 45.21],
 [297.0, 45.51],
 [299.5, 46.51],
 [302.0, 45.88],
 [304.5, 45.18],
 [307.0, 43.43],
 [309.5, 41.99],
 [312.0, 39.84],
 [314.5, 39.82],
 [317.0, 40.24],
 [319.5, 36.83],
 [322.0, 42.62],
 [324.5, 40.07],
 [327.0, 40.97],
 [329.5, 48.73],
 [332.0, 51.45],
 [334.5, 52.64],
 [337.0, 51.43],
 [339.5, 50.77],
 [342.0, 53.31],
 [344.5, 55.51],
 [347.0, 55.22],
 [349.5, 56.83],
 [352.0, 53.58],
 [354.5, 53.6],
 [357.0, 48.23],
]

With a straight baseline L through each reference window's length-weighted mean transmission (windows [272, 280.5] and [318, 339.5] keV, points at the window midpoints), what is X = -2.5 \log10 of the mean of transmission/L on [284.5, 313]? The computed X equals 0.13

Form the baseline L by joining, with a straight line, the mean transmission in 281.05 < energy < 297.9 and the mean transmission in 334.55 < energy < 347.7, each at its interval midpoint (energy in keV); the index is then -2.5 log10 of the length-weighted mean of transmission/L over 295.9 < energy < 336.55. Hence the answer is 0.16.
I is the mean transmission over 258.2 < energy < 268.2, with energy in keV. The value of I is 52.3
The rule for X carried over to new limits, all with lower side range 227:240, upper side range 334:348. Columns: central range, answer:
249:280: -0.04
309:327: 0.28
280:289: -0.01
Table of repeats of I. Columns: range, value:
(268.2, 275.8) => 51.8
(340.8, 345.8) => 54.4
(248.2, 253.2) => 44.9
